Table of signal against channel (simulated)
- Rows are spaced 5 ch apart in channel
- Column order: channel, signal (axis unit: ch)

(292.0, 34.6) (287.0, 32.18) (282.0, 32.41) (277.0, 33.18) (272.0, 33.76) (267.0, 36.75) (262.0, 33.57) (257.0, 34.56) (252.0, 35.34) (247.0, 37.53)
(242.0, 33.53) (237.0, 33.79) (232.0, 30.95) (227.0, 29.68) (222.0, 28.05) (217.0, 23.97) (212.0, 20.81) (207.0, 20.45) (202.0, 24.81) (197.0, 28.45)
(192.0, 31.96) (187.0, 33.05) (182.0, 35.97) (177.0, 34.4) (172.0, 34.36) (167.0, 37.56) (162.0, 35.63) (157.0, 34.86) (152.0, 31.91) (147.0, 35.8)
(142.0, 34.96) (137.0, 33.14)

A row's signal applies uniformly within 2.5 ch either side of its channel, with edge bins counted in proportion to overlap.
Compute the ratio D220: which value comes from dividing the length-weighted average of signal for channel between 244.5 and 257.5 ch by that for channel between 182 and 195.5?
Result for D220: 1.1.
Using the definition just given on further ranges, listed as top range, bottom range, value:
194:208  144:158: 0.74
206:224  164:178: 0.66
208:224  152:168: 0.68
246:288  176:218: 1.22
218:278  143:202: 0.99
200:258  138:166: 0.85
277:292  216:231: 1.18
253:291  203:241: 1.25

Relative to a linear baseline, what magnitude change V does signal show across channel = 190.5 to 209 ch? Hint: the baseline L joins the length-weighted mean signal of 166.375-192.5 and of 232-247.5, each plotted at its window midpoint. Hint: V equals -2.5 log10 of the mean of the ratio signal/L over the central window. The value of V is 0.29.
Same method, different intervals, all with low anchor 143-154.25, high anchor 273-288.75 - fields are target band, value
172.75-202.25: 0.051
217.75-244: 0.086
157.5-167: -0.064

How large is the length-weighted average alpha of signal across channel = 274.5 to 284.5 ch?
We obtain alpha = 32.8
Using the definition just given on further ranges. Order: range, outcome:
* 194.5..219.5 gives 23.7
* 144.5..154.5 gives 33.9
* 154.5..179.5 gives 35.4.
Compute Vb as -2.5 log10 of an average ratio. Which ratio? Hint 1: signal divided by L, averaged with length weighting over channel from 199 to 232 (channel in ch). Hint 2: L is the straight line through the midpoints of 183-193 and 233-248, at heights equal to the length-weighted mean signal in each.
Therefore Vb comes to 0.32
